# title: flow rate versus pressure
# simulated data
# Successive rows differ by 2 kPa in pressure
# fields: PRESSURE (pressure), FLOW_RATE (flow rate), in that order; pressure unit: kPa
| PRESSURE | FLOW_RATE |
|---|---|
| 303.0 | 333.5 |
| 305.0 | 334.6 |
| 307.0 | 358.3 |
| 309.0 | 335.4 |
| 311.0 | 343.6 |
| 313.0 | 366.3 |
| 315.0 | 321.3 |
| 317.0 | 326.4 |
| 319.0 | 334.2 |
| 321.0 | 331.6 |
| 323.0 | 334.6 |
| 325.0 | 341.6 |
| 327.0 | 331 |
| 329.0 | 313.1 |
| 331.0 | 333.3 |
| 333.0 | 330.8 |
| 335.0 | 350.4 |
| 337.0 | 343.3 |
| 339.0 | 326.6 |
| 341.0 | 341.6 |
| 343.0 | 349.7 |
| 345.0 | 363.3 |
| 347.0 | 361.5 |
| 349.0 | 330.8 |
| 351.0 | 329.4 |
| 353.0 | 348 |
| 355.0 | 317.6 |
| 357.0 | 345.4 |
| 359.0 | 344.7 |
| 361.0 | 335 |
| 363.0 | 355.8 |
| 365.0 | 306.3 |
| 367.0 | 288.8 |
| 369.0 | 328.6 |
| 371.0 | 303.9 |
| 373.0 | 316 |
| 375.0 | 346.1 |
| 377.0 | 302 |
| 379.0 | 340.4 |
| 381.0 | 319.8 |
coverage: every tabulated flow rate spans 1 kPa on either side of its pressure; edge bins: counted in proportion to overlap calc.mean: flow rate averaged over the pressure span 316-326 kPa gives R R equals 334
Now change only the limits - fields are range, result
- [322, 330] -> 330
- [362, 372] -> 317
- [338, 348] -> 349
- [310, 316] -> 344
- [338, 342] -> 334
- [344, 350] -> 352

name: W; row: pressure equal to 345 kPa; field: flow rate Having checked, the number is 363.3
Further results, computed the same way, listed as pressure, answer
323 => 334.6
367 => 288.8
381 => 319.8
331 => 333.3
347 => 361.5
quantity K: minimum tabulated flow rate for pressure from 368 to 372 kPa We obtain 303.9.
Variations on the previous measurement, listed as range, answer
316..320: 326.4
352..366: 306.3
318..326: 331.6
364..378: 288.8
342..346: 349.7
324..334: 313.1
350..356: 317.6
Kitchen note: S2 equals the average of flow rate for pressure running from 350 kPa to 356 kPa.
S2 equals 332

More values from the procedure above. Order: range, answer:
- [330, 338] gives 339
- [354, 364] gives 340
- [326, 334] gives 327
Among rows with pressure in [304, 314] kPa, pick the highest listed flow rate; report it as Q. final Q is 366.3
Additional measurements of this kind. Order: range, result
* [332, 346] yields 363.3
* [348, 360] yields 348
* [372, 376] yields 346.1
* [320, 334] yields 341.6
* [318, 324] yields 334.6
